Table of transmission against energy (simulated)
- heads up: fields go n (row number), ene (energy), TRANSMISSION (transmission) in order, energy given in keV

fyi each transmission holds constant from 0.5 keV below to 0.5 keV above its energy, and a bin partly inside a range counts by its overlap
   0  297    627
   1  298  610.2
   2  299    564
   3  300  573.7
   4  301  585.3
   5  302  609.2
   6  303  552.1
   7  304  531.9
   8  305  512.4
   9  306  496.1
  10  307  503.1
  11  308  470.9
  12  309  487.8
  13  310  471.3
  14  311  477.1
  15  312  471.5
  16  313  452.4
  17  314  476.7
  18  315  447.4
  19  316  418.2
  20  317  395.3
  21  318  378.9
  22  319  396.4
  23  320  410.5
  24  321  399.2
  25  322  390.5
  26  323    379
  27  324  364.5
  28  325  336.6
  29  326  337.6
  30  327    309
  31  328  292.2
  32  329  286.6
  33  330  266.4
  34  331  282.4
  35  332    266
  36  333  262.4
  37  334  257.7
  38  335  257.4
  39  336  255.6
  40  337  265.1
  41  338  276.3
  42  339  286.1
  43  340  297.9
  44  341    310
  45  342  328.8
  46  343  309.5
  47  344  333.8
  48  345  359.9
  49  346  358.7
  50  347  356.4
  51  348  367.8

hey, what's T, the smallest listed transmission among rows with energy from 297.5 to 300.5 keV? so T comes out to 564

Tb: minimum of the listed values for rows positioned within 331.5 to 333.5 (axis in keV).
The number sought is 262.4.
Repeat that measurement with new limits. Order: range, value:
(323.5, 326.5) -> 336.6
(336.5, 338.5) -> 265.1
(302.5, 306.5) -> 496.1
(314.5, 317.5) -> 395.3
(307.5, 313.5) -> 452.4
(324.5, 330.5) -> 266.4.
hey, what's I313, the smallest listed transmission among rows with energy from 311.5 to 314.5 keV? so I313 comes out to 452.4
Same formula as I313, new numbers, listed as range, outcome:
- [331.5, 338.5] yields 255.6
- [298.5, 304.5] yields 531.9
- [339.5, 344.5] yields 297.9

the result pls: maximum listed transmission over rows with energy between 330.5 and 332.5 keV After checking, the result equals 282.4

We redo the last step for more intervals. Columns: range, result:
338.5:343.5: 328.8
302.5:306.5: 552.1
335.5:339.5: 286.1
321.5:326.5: 390.5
